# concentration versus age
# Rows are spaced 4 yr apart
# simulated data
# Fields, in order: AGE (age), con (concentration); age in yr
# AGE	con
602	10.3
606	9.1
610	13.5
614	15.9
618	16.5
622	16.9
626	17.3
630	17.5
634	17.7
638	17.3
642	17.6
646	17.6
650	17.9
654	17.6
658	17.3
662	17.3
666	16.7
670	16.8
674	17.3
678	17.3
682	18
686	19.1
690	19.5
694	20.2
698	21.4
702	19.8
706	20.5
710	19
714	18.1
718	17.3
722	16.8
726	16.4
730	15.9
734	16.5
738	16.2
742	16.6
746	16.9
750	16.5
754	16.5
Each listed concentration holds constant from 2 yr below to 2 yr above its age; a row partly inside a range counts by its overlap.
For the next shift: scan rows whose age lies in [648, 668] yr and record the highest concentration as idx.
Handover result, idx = 17.9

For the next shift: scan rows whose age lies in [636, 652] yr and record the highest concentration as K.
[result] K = 17.9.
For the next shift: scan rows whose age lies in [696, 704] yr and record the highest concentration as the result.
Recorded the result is 21.4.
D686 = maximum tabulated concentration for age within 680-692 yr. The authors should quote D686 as 19.5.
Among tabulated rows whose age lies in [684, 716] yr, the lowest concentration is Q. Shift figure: 18.1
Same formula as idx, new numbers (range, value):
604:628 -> 17.3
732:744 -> 16.6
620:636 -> 17.7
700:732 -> 20.5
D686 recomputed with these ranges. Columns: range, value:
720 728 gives 16.8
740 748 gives 16.9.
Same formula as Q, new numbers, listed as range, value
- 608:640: 13.5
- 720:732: 15.9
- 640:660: 17.3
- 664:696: 16.7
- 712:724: 16.8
